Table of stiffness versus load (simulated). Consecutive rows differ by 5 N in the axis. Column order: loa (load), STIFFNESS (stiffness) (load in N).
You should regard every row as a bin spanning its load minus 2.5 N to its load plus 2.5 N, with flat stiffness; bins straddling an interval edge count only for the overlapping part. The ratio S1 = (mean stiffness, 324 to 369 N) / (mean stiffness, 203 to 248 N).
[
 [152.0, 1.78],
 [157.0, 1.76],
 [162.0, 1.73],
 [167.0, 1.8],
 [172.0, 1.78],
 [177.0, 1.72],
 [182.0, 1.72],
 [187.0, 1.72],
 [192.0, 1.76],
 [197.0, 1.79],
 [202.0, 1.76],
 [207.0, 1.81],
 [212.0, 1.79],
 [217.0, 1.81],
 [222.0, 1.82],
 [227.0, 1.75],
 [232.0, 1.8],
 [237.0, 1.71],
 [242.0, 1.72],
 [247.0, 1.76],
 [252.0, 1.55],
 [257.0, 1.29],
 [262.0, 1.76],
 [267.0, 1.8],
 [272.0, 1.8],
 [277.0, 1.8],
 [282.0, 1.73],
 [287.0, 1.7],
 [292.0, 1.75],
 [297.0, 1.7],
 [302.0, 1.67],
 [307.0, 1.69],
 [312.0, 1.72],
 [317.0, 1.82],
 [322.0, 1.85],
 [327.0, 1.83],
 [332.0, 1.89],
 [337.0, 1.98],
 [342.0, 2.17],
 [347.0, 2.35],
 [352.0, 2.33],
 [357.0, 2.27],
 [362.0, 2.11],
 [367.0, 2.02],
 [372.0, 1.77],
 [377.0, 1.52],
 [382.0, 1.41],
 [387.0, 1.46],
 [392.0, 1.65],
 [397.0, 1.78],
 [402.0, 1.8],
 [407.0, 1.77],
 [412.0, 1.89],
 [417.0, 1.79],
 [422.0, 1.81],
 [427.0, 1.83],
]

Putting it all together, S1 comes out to 1.19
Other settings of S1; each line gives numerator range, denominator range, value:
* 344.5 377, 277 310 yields 1.22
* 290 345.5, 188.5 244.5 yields 1.03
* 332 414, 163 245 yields 1.07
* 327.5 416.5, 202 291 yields 1.09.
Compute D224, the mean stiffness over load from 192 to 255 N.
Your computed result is 1.75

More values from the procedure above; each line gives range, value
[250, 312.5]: 1.69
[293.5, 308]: 1.69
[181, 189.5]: 1.72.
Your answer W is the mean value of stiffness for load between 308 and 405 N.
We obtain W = 1.88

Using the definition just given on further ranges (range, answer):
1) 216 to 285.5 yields 1.72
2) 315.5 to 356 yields 2.04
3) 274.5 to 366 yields 1.91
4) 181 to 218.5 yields 1.77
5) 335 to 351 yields 2.19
